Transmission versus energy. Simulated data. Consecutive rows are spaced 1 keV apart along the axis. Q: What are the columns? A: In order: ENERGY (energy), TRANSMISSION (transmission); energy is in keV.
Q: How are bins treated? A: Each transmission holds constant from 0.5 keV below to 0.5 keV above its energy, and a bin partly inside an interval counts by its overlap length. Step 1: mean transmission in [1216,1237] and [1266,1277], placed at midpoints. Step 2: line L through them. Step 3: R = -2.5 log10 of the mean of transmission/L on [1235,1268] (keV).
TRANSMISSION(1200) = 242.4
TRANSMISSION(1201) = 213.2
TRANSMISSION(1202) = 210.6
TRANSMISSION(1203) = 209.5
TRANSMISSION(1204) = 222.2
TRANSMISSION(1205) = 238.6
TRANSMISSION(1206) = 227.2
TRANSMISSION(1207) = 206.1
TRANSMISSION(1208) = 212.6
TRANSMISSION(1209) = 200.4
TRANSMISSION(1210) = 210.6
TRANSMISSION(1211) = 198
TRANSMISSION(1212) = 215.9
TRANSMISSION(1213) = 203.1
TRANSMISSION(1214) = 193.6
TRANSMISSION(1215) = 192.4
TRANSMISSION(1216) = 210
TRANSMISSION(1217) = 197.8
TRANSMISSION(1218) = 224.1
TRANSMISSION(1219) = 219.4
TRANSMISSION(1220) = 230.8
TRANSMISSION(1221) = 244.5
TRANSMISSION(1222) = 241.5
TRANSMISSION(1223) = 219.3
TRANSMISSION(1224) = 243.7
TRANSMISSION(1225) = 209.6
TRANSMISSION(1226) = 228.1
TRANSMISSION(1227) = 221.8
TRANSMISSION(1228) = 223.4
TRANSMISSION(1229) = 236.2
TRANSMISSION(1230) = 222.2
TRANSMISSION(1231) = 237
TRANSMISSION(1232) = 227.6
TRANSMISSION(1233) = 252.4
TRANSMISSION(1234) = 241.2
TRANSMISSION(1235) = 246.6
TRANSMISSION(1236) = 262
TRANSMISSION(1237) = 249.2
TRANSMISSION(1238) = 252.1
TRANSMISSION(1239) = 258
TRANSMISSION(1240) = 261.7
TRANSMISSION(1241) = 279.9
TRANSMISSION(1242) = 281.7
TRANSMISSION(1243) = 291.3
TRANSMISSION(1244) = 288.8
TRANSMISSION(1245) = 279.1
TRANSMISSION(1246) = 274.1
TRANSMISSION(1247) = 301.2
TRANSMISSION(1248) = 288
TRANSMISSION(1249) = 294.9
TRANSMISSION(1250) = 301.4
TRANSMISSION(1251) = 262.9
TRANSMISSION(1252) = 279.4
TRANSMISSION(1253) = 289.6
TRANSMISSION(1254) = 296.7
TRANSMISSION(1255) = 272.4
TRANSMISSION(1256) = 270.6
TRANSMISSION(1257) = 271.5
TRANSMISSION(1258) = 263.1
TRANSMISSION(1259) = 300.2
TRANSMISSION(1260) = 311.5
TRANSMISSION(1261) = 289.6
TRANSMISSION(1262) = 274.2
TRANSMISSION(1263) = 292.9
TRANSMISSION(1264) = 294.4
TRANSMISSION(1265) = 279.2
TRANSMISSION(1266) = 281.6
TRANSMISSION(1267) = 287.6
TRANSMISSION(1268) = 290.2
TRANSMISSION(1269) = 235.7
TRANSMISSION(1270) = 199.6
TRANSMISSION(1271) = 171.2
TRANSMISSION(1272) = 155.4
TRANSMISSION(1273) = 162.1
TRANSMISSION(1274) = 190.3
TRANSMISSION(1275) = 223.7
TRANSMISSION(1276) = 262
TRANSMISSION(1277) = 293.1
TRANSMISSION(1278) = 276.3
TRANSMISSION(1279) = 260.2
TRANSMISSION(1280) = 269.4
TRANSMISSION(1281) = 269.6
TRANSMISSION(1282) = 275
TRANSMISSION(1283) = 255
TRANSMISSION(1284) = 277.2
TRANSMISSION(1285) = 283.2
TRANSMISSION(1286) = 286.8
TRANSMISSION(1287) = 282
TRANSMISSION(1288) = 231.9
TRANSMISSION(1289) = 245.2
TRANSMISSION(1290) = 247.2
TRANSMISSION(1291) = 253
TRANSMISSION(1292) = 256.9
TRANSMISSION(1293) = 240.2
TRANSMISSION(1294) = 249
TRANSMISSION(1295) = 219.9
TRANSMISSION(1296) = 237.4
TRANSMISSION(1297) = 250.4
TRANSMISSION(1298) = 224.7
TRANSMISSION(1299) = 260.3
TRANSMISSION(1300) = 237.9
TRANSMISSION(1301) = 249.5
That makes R -0.228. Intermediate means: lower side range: 231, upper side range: 224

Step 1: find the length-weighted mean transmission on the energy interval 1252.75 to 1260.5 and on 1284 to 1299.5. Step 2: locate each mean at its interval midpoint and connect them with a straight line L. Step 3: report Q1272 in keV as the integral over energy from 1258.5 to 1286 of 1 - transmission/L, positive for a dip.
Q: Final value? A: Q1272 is 1.2 keV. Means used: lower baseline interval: 284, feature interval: 258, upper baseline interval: 252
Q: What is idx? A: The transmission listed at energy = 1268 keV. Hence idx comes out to 290.2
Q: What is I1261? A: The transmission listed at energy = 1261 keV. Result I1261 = 289.6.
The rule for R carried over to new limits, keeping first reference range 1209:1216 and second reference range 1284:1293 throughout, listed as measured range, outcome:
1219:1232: -0.08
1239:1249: -0.24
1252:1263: -0.20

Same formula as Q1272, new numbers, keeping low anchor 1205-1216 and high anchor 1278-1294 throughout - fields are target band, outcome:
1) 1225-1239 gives -0.93 keV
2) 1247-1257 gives -1.96 keV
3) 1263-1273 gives 0.26 keV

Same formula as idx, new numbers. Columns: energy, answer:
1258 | 263.1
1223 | 219.3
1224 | 243.7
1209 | 200.4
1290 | 247.2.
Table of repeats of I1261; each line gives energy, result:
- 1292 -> 256.9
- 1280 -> 269.4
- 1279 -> 260.2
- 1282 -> 275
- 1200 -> 242.4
